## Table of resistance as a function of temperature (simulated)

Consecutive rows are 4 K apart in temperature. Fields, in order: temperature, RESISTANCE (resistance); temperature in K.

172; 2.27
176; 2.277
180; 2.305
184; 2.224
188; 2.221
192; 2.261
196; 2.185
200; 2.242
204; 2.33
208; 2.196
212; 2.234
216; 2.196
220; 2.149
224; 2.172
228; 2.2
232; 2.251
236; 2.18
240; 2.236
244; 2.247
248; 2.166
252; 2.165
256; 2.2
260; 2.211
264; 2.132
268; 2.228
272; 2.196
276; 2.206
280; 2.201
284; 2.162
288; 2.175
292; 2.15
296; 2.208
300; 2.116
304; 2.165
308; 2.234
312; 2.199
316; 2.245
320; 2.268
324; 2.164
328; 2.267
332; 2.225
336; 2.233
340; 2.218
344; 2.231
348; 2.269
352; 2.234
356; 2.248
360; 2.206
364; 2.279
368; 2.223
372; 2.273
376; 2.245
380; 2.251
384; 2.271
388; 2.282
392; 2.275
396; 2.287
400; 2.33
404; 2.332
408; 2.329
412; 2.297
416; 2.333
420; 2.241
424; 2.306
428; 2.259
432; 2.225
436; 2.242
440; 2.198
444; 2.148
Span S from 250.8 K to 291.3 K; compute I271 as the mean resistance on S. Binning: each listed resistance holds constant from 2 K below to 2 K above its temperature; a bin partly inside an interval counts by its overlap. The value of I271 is 2.19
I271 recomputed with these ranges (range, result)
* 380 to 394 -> 2.27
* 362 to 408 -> 2.28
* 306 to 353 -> 2.23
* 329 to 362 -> 2.23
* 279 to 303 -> 2.17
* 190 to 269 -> 2.21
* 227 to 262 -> 2.21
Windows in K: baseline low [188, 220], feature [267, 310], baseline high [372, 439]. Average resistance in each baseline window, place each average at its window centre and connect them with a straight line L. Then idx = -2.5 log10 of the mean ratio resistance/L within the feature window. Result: 0.03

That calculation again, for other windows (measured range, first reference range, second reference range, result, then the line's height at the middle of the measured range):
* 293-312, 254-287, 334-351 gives 0.02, 2.21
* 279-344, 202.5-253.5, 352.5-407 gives 0.02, 2.24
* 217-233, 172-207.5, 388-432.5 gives 0.03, 2.26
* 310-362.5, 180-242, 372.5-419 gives 0.02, 2.27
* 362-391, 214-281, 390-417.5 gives 0.01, 2.29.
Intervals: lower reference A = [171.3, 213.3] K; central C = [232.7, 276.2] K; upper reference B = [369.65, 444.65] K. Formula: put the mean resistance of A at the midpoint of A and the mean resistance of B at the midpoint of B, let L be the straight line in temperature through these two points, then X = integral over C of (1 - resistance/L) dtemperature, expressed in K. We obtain 1.1 K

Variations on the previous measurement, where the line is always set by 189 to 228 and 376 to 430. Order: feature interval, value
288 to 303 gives 0.6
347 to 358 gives 0.1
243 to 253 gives 0.2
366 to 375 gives 0.1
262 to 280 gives 0.4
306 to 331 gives 0.3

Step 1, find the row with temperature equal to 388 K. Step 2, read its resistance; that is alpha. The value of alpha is 2.282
